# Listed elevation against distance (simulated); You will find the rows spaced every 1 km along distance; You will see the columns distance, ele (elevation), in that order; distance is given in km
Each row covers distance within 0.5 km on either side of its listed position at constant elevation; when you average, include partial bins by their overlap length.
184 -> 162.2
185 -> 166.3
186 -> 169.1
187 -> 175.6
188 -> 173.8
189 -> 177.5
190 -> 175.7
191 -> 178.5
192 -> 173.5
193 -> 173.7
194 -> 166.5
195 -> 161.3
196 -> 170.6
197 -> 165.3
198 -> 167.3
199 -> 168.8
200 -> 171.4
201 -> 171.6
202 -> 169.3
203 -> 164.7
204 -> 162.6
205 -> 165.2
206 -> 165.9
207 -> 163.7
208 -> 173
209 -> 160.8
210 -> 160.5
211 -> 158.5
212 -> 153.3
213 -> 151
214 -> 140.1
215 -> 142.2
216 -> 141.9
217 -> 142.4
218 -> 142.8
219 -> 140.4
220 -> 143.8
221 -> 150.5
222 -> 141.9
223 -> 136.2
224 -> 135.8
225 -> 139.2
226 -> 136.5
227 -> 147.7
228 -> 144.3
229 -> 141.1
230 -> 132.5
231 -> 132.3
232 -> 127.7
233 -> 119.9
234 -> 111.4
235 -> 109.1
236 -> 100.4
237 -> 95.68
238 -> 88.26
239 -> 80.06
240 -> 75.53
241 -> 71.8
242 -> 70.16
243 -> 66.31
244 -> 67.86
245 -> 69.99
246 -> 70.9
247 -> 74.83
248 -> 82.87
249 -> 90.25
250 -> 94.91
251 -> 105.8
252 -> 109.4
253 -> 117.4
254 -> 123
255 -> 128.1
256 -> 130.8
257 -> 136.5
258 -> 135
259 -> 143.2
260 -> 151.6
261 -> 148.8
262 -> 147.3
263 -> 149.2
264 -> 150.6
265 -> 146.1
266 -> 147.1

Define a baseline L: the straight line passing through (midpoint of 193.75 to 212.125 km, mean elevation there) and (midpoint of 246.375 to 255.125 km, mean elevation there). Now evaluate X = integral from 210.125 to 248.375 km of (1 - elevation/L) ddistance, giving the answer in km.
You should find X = 4.03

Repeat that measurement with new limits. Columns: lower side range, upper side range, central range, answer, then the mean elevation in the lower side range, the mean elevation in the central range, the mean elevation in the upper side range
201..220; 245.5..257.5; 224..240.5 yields 1.5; 156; 118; 105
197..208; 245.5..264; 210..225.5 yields 0.9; 167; 145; 120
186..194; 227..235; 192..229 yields -0.8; 175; 155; 130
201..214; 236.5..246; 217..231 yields -2.5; 162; 141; 75.9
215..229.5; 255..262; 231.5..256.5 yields 8.1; 142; 95.3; 141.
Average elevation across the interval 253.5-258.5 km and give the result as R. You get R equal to 131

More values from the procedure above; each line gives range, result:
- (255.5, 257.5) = 134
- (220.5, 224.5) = 141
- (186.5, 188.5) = 175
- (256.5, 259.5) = 138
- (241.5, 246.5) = 69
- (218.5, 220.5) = 142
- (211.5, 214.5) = 148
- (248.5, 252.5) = 100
